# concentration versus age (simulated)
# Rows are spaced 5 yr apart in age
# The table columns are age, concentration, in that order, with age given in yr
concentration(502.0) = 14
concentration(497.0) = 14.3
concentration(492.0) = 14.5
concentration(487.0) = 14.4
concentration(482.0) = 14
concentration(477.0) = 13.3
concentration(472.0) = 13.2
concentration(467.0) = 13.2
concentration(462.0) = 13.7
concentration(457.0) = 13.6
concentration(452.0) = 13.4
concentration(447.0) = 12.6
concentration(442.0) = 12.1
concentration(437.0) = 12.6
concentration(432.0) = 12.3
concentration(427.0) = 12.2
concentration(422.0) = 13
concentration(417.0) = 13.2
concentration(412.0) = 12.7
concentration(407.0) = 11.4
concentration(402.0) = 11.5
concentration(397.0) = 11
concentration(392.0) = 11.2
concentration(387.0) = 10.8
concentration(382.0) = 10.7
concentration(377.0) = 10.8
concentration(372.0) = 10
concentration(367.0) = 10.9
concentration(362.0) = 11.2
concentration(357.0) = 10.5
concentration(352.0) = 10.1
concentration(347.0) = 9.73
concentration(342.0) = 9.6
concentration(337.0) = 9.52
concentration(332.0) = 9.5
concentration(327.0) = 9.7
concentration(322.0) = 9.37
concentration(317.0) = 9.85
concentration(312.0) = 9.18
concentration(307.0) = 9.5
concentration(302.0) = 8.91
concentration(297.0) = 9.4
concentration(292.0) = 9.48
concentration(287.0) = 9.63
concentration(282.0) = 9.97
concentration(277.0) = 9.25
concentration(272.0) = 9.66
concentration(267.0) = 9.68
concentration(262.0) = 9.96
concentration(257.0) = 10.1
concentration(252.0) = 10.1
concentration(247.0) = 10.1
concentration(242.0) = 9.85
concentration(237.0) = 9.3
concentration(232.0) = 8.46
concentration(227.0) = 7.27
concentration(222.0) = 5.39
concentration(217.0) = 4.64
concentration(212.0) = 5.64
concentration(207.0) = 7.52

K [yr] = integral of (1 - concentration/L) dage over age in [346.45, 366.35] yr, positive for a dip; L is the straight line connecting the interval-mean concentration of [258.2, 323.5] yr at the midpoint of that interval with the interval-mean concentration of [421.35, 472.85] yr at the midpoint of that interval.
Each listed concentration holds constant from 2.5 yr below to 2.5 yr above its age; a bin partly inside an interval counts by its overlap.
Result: 0.82 yr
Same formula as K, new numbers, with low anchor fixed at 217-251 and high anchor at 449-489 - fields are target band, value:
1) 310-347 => 2.9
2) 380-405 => 1.6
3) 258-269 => -1.2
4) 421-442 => 0.5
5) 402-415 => 0.2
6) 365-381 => 1.1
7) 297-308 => 0.6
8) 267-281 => -0.7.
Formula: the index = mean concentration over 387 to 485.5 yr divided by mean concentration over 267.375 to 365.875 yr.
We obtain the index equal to 1.3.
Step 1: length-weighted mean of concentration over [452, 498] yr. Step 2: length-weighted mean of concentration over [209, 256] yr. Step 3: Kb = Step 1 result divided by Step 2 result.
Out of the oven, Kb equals 1.74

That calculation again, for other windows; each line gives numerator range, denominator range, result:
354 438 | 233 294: 1.18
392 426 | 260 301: 1.26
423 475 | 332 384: 1.26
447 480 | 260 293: 1.38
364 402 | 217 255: 1.29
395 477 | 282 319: 1.34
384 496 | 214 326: 1.41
